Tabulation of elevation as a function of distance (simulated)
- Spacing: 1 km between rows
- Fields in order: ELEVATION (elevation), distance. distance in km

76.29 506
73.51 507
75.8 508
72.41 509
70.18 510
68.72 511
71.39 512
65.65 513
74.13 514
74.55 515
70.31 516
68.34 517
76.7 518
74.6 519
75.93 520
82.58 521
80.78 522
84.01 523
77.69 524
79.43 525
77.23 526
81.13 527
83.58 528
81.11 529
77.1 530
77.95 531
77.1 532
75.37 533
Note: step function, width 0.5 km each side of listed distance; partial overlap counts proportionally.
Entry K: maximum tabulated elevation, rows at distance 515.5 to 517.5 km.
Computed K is 70.31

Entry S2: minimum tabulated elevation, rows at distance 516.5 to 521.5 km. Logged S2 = 68.34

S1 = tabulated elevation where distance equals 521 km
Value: 82.58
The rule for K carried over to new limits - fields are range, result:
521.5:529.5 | 84.01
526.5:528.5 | 83.58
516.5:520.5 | 76.7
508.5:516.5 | 74.55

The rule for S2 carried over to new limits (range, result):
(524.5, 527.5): 77.23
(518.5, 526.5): 74.6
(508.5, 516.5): 65.65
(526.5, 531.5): 77.1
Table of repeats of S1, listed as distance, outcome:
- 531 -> 77.95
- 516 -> 70.31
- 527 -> 81.13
